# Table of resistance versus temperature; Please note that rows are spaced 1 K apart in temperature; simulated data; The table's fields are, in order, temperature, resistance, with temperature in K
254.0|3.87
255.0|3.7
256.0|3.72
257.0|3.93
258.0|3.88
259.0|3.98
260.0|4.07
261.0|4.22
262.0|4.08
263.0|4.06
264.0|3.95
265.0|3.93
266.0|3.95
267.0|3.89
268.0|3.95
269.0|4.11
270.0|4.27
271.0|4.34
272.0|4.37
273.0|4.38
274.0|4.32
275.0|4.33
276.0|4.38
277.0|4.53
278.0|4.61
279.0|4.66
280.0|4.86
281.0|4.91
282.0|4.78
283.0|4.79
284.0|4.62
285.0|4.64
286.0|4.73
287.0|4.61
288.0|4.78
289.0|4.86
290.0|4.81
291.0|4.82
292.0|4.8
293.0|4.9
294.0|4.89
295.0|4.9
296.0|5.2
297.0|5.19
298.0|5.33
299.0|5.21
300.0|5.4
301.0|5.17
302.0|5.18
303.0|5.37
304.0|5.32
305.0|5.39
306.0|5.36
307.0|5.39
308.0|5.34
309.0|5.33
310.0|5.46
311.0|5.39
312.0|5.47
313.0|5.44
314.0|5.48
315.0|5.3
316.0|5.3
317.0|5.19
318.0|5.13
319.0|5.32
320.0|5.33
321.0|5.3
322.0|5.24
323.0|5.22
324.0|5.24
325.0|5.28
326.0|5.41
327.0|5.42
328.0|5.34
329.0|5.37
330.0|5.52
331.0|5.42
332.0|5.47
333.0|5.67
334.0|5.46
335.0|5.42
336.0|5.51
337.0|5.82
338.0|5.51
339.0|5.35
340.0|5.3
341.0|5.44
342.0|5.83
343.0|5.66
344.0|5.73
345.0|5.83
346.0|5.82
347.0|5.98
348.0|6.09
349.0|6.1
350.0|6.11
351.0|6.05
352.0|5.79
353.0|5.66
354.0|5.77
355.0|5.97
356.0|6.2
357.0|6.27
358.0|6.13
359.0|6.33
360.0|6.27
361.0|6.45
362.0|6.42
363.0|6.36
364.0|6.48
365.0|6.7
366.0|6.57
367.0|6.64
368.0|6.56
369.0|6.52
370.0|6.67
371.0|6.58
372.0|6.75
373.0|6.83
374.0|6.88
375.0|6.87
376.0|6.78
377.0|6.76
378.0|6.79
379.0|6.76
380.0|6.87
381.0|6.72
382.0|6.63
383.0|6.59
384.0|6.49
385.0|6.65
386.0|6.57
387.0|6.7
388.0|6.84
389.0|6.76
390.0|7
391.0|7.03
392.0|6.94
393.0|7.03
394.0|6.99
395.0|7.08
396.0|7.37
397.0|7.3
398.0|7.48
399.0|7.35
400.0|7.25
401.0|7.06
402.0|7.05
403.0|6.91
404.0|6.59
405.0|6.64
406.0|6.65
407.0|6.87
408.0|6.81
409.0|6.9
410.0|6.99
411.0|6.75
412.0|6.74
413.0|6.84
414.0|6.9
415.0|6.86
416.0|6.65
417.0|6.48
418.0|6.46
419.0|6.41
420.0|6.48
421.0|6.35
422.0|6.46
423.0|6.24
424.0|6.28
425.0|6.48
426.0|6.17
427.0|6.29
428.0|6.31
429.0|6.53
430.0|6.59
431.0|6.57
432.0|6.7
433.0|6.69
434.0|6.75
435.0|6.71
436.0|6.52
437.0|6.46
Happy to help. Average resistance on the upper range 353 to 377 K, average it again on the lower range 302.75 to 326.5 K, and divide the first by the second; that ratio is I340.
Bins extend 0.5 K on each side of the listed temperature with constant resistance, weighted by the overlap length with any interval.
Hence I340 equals 1.21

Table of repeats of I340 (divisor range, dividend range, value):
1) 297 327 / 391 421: 1.29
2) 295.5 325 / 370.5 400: 1.30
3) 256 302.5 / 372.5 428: 1.49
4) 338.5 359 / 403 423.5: 1.14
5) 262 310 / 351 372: 1.33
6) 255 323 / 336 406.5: 1.36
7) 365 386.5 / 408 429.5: 0.98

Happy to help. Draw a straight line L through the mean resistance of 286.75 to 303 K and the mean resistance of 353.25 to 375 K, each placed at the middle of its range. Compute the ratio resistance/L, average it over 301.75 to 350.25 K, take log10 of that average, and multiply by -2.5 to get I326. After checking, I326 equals 0.04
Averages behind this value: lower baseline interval 5.02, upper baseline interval 6.45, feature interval 5.47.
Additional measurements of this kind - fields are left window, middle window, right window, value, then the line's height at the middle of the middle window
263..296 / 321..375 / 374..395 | 0.015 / 6.01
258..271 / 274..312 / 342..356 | -0.069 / 4.67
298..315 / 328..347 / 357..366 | 0.070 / 5.94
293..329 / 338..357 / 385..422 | 0.016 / 5.91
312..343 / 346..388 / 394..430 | -0.071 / 6.03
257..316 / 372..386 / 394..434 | -0.092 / 6.19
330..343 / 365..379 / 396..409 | -0.065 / 6.32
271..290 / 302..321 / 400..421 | -0.046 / 5.13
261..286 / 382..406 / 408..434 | -0.126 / 6.17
